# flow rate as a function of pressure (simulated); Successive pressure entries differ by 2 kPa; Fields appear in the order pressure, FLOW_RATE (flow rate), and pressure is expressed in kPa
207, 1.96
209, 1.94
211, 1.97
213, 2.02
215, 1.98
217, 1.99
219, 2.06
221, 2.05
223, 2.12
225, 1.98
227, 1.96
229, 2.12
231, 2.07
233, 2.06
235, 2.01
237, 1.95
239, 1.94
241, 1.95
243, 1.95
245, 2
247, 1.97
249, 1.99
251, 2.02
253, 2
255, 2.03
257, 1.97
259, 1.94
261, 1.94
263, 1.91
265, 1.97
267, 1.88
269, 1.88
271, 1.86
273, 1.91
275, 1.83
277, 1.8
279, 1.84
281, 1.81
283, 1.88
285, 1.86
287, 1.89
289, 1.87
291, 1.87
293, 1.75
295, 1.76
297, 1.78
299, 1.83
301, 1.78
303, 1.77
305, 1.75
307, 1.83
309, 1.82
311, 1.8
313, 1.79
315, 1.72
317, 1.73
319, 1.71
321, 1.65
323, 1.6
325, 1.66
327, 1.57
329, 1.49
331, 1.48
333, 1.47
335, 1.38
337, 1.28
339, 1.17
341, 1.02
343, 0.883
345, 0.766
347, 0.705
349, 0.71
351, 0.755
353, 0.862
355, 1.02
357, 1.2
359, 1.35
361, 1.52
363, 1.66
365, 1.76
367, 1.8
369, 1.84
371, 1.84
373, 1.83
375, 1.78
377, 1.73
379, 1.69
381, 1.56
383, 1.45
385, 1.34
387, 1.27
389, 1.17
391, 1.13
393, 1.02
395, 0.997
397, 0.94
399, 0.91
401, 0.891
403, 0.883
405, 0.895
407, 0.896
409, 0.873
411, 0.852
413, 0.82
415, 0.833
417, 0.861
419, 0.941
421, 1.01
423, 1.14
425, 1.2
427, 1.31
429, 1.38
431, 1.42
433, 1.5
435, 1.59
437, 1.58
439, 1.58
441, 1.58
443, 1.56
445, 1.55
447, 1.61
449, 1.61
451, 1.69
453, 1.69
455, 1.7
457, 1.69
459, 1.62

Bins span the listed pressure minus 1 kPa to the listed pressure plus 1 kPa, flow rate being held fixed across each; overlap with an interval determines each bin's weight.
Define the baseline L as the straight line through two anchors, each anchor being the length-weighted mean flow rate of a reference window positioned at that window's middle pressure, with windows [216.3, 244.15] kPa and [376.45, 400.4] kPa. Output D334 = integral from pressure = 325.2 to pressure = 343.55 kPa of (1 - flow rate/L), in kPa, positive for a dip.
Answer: 2.3 kPa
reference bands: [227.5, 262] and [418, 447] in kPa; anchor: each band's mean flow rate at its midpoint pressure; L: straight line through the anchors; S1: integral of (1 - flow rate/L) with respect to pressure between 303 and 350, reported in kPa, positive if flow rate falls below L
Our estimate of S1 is 8.1 kPa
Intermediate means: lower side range 1.99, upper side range 1.39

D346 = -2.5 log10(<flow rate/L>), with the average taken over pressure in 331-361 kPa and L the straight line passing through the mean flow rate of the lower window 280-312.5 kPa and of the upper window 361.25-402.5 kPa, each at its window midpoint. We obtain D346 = 0.43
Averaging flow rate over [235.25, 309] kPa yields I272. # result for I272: 1.89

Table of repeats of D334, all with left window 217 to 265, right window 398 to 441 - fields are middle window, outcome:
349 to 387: -2.94 kPa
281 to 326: -2.28 kPa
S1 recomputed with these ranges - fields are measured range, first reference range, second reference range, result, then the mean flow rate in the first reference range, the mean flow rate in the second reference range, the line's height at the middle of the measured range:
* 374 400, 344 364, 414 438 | -4.0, 1.05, 1.23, 1.14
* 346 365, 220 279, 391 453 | 4.7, 1.97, 1.2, 1.5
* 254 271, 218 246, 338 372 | -1.1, 2.02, 1.23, 1.82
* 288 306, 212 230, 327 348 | -3.9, 2.03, 1.18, 1.48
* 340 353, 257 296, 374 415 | 5.7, 1.87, 1.15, 1.44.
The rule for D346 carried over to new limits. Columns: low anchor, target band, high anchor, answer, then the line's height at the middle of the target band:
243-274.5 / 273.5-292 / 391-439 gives -0.02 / 1.82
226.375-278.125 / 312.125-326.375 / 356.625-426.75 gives -0.05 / 1.62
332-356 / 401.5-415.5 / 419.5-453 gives 0.46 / 1.32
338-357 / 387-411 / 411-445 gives 0.16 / 1.13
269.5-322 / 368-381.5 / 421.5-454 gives -0.08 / 1.63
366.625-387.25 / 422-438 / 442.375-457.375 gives 0.18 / 1.64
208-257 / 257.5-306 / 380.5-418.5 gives -0.08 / 1.72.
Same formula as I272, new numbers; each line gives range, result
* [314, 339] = 1.55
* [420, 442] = 1.39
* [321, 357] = 1.18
